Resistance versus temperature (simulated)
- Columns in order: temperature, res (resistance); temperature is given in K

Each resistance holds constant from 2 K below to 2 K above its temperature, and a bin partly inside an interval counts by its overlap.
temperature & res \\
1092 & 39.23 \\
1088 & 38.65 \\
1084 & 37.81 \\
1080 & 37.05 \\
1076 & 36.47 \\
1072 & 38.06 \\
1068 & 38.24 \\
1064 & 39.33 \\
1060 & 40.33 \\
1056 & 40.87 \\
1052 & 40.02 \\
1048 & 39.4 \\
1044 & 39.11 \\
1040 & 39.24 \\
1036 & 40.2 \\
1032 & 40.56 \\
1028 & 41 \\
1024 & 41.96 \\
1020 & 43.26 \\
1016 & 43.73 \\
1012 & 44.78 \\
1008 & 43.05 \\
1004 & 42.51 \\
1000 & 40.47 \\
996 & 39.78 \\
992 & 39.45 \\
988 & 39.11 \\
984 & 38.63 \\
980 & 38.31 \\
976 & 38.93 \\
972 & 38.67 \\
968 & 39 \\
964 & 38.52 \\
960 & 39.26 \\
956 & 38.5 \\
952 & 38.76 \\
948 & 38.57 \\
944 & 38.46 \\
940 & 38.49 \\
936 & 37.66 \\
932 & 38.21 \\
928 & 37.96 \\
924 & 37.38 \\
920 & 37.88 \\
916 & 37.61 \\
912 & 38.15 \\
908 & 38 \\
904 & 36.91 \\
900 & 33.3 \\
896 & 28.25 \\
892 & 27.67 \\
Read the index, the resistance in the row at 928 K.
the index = 37.96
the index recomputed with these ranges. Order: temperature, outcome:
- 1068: 38.24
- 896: 28.25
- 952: 38.76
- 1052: 40.02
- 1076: 36.47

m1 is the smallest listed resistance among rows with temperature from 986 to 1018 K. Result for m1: 39.11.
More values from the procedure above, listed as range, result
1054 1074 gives 38.06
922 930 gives 37.38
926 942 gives 37.66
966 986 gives 38.31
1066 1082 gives 36.47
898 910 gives 33.3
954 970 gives 38.5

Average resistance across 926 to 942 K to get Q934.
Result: 38.1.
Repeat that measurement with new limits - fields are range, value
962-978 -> 38.8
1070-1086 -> 37.3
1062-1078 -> 38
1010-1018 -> 44.3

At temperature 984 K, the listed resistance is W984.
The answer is 38.63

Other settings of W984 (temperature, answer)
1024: 41.96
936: 37.66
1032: 40.56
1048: 39.4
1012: 44.78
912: 38.15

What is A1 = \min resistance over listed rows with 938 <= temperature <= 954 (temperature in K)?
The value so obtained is 38.46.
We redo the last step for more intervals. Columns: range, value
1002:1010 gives 42.51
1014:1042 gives 39.24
